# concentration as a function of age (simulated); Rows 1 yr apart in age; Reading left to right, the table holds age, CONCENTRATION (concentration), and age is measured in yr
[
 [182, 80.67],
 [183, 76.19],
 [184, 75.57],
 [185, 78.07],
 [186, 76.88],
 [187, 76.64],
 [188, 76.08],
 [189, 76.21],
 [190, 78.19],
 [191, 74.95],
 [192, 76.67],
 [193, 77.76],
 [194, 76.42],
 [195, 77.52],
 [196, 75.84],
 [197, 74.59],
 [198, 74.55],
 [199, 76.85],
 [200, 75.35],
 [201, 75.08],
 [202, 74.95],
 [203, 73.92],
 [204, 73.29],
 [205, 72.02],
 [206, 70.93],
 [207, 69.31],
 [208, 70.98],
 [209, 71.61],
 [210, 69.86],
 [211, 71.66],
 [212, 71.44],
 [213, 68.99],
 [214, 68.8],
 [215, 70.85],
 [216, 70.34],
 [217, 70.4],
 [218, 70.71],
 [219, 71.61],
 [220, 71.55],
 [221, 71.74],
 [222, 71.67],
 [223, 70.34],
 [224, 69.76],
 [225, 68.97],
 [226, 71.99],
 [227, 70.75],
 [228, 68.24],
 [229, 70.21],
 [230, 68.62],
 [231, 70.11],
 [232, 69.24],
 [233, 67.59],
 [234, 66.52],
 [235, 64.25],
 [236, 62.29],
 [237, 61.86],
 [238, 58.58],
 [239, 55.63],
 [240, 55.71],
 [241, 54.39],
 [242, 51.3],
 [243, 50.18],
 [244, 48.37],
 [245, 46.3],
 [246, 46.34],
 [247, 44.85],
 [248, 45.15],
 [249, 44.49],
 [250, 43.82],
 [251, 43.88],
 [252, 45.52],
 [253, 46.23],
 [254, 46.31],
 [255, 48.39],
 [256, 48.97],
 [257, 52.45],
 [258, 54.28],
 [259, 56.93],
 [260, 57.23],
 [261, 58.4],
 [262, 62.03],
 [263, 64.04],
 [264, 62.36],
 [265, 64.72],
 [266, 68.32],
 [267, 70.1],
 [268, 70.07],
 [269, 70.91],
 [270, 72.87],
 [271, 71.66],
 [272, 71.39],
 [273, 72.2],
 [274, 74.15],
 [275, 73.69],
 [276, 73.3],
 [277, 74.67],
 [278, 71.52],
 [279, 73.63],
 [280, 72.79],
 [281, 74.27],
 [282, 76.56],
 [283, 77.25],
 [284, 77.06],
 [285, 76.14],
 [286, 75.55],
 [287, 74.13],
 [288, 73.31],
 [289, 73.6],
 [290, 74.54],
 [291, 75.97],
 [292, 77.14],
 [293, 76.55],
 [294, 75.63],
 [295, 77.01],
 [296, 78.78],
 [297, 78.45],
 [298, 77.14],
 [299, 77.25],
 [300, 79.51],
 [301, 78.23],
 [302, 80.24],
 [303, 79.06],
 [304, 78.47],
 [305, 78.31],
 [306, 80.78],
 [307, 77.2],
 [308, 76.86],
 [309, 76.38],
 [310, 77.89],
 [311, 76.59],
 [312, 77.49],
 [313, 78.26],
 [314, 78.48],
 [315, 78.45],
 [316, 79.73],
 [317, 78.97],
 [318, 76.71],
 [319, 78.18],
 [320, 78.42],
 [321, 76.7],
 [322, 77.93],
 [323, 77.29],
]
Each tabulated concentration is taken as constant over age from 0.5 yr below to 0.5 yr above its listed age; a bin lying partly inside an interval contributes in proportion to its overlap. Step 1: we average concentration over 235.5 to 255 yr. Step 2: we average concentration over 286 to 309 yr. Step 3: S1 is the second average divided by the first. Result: 1.5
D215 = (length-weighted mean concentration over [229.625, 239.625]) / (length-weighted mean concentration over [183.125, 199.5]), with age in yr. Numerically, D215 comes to 0.84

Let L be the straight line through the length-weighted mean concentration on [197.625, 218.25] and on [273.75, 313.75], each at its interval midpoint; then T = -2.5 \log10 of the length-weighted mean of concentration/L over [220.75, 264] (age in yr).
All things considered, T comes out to 0.26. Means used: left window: 72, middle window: 58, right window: 76.4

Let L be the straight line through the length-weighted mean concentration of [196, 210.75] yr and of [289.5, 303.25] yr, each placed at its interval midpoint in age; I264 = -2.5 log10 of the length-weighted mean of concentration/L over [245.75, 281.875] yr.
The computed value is 0.237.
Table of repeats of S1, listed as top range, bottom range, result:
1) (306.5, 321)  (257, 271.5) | 1.21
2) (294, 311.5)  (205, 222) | 1.10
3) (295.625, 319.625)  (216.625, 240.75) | 1.16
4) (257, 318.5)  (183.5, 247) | 1.07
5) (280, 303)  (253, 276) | 1.21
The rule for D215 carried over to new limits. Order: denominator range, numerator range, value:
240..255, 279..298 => 1.60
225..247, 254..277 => 1.06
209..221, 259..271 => 0.93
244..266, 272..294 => 1.44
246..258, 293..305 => 1.67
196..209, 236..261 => 0.69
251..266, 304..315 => 1.42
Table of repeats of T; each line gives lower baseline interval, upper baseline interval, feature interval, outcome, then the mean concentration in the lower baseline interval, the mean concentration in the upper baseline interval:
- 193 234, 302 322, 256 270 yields 0.20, 71.7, 78.1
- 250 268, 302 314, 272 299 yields -0.11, 56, 78.1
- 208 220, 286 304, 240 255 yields 0.47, 70.6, 76.9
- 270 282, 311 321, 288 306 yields -0.02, 73.2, 78.1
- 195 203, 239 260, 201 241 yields -0.08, 75.4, 49.1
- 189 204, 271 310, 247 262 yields 0.46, 75.8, 76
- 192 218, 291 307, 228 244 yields 0.21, 73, 78.1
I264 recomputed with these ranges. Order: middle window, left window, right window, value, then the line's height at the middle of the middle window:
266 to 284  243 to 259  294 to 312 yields -0.186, 61.6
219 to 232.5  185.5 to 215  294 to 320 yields 0.070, 75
